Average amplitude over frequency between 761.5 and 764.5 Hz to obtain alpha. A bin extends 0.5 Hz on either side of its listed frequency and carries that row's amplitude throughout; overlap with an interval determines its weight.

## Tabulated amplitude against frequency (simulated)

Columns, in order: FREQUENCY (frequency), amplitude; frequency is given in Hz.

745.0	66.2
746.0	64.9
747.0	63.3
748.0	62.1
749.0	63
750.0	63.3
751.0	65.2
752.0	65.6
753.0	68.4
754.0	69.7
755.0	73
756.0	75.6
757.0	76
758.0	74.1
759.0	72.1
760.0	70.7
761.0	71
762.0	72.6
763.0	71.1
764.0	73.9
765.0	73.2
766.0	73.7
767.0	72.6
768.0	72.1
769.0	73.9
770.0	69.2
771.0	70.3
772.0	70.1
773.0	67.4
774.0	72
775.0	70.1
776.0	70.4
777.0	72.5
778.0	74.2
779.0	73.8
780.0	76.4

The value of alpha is 72.5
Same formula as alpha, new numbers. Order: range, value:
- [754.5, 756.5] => 74.3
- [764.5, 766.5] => 73.5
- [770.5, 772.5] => 70.2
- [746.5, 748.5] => 62.7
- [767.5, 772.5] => 71.1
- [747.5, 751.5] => 63.4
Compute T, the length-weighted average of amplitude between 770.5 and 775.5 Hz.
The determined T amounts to 70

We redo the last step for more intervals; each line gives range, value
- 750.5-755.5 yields 68.4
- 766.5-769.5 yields 72.9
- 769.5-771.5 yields 69.8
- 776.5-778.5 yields 73.3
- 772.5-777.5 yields 70.5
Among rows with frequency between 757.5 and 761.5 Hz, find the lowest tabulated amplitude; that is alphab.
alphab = 70.7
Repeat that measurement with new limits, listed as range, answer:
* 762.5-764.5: 71.1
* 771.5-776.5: 67.4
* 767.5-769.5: 72.1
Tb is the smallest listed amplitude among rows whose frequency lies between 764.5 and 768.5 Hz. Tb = 72.1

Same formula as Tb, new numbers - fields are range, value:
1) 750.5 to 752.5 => 65.2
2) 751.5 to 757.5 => 65.6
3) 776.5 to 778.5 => 72.5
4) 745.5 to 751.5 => 62.1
